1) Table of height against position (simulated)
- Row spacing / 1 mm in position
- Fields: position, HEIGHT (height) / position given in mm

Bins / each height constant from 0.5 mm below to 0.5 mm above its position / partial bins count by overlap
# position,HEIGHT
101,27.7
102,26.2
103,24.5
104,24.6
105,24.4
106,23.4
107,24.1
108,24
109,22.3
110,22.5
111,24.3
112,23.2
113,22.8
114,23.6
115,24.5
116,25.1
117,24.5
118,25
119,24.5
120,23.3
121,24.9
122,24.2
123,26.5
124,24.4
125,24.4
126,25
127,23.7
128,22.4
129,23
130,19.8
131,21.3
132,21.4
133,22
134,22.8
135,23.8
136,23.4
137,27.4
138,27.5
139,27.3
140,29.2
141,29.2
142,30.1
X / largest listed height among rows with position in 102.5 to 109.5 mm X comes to 24.6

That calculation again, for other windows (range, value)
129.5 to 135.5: 23.8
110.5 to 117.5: 25.1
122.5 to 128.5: 26.5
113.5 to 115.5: 24.5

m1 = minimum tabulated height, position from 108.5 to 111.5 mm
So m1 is 22.3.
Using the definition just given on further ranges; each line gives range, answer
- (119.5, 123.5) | 23.3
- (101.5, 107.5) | 23.4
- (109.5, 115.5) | 22.5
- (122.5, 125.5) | 24.4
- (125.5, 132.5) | 19.8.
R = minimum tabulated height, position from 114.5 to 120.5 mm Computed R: 23.3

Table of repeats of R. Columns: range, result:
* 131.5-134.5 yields 21.4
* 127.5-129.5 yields 22.4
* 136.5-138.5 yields 27.4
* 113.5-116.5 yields 23.6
